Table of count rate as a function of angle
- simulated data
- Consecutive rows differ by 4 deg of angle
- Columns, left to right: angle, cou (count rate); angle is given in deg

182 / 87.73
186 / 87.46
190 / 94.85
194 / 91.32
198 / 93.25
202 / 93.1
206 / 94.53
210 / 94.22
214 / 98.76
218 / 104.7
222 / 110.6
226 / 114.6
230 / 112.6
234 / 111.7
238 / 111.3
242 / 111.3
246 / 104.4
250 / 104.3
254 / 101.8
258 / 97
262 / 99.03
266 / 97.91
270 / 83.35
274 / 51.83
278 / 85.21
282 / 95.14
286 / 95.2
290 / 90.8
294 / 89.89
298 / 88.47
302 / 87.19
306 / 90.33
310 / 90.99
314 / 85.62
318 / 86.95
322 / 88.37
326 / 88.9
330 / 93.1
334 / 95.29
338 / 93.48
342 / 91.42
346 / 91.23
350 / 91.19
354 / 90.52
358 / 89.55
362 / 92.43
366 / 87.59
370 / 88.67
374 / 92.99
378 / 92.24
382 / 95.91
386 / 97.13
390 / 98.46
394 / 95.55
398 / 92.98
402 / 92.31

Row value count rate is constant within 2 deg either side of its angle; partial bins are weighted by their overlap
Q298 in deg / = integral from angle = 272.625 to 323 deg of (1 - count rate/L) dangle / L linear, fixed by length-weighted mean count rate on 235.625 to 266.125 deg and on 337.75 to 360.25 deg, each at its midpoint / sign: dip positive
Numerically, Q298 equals 5.5 deg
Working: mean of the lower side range 104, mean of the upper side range 91.1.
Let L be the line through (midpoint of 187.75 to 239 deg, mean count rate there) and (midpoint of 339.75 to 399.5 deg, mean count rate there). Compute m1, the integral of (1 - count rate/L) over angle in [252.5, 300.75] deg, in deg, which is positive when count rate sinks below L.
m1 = 4.2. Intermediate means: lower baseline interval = 102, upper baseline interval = 92.5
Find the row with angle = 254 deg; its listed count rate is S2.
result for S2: 101.8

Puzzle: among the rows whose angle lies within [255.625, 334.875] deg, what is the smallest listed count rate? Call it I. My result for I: 51.83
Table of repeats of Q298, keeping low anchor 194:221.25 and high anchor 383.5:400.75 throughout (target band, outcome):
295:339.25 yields 2.9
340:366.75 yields 1.5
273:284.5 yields 1.9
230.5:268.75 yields -3.1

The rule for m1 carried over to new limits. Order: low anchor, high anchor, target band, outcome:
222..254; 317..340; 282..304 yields 1.7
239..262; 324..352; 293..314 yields 1.7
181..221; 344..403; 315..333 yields 0.7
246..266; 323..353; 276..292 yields 1.0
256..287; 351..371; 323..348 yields -0.8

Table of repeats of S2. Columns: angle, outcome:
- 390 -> 98.46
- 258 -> 97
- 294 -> 89.89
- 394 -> 95.55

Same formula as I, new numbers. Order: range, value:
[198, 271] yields 83.35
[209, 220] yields 94.22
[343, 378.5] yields 87.59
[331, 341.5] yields 93.48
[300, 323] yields 85.62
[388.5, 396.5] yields 95.55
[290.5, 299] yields 88.47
